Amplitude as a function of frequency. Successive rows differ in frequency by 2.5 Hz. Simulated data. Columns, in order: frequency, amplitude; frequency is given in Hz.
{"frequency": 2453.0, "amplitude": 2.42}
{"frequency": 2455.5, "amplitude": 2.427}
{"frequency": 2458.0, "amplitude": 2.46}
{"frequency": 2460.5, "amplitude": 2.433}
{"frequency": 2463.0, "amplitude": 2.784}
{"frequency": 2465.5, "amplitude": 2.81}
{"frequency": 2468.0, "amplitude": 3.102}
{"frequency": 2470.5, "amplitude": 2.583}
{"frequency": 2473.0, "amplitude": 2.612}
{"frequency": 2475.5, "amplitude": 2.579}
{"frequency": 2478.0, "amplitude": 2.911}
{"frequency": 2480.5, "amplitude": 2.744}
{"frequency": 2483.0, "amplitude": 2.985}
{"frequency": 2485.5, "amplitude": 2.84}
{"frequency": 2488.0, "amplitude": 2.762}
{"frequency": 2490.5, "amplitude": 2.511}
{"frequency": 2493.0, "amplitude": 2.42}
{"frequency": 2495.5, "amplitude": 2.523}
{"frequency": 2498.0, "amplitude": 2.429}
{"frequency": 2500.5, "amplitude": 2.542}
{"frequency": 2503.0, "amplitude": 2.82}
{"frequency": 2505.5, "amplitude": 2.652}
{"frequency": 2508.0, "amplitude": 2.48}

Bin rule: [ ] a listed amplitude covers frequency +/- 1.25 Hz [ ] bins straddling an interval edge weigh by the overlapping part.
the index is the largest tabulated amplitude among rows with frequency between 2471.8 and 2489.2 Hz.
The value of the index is 2.985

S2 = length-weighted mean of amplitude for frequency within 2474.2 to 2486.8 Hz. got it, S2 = 2.81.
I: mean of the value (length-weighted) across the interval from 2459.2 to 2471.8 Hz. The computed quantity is 2.74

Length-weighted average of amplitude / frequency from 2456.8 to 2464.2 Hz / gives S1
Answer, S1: 2.56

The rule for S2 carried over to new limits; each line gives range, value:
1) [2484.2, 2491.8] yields 2.7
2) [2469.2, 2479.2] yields 2.67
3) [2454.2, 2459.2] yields 2.44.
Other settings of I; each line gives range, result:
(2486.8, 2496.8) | 2.55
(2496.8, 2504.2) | 2.6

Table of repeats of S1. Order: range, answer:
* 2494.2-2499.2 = 2.48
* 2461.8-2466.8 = 2.8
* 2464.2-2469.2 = 2.95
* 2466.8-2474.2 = 2.76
